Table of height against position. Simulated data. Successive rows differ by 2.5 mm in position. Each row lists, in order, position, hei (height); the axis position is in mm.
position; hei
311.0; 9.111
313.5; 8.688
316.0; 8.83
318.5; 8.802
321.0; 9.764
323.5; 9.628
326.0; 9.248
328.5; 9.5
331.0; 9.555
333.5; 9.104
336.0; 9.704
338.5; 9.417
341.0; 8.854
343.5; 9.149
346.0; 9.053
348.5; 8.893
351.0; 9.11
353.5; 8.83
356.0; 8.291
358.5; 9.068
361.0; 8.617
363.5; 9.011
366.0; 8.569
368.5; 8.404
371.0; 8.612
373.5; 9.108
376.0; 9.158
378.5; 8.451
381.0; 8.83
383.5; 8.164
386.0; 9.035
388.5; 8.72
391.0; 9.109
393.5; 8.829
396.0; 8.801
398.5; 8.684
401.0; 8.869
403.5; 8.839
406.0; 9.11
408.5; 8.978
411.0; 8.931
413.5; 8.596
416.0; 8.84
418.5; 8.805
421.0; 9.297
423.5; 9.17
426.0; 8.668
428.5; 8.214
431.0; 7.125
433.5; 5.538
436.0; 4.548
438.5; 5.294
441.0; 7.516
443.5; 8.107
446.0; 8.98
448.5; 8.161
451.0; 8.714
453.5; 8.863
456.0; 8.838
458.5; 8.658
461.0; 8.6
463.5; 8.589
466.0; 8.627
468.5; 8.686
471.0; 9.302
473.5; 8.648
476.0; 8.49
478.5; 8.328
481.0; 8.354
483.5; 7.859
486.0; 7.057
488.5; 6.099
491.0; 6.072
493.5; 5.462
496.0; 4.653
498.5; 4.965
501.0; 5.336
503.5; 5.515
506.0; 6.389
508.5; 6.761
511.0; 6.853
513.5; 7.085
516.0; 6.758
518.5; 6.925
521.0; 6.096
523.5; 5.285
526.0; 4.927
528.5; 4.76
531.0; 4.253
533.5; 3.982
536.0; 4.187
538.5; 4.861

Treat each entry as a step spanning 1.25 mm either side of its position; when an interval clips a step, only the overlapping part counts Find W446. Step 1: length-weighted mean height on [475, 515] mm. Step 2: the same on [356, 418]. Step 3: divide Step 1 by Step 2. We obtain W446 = 0.7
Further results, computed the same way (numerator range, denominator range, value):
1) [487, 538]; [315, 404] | 0.63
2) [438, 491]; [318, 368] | 0.90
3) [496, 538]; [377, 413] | 0.63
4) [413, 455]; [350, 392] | 0.90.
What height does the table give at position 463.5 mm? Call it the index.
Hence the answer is 8.589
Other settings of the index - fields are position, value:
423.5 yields 9.17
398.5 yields 8.684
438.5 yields 5.294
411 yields 8.931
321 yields 9.764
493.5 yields 5.462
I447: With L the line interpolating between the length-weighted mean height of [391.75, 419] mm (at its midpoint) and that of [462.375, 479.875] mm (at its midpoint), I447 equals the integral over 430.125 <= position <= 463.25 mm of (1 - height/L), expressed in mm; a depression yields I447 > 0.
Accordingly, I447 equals 4.1 mm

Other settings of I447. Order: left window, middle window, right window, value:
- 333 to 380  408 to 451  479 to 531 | -2.1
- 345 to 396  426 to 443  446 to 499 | 3.3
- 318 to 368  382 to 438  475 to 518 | -2.4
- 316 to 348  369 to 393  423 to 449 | -1.2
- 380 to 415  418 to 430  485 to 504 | -1.3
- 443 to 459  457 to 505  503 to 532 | 1.1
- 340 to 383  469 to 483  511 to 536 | -4.5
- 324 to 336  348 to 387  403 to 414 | 1.8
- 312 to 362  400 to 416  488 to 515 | -2.4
